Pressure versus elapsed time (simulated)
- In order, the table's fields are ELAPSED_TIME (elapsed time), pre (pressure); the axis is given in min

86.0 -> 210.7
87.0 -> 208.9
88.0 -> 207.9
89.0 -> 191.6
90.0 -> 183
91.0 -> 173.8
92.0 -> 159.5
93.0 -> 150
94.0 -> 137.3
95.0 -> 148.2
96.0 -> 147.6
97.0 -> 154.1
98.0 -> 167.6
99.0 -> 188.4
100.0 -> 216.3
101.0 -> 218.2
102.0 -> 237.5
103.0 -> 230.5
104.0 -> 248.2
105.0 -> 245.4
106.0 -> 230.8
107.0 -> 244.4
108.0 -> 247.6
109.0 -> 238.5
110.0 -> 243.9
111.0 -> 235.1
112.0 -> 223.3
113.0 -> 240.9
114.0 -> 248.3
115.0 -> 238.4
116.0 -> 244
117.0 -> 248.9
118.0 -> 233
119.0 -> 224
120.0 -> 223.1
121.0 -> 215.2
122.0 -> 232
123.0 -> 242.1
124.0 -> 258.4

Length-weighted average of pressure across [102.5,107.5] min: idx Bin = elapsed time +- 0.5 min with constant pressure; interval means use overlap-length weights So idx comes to 240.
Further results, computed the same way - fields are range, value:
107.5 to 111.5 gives 241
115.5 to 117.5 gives 246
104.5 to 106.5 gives 238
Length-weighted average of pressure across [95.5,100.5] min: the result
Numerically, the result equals 175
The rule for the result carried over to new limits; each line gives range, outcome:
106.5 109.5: 244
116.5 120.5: 232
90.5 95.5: 154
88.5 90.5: 187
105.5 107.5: 238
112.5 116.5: 243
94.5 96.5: 148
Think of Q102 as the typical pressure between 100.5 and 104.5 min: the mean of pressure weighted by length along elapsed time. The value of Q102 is 234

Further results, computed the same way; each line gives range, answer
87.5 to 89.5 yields 200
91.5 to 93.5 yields 155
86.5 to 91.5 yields 193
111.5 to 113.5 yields 232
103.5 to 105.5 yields 247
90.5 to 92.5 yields 167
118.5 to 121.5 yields 221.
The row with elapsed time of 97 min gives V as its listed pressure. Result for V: 154.1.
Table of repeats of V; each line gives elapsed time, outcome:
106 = 230.8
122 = 232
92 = 159.5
